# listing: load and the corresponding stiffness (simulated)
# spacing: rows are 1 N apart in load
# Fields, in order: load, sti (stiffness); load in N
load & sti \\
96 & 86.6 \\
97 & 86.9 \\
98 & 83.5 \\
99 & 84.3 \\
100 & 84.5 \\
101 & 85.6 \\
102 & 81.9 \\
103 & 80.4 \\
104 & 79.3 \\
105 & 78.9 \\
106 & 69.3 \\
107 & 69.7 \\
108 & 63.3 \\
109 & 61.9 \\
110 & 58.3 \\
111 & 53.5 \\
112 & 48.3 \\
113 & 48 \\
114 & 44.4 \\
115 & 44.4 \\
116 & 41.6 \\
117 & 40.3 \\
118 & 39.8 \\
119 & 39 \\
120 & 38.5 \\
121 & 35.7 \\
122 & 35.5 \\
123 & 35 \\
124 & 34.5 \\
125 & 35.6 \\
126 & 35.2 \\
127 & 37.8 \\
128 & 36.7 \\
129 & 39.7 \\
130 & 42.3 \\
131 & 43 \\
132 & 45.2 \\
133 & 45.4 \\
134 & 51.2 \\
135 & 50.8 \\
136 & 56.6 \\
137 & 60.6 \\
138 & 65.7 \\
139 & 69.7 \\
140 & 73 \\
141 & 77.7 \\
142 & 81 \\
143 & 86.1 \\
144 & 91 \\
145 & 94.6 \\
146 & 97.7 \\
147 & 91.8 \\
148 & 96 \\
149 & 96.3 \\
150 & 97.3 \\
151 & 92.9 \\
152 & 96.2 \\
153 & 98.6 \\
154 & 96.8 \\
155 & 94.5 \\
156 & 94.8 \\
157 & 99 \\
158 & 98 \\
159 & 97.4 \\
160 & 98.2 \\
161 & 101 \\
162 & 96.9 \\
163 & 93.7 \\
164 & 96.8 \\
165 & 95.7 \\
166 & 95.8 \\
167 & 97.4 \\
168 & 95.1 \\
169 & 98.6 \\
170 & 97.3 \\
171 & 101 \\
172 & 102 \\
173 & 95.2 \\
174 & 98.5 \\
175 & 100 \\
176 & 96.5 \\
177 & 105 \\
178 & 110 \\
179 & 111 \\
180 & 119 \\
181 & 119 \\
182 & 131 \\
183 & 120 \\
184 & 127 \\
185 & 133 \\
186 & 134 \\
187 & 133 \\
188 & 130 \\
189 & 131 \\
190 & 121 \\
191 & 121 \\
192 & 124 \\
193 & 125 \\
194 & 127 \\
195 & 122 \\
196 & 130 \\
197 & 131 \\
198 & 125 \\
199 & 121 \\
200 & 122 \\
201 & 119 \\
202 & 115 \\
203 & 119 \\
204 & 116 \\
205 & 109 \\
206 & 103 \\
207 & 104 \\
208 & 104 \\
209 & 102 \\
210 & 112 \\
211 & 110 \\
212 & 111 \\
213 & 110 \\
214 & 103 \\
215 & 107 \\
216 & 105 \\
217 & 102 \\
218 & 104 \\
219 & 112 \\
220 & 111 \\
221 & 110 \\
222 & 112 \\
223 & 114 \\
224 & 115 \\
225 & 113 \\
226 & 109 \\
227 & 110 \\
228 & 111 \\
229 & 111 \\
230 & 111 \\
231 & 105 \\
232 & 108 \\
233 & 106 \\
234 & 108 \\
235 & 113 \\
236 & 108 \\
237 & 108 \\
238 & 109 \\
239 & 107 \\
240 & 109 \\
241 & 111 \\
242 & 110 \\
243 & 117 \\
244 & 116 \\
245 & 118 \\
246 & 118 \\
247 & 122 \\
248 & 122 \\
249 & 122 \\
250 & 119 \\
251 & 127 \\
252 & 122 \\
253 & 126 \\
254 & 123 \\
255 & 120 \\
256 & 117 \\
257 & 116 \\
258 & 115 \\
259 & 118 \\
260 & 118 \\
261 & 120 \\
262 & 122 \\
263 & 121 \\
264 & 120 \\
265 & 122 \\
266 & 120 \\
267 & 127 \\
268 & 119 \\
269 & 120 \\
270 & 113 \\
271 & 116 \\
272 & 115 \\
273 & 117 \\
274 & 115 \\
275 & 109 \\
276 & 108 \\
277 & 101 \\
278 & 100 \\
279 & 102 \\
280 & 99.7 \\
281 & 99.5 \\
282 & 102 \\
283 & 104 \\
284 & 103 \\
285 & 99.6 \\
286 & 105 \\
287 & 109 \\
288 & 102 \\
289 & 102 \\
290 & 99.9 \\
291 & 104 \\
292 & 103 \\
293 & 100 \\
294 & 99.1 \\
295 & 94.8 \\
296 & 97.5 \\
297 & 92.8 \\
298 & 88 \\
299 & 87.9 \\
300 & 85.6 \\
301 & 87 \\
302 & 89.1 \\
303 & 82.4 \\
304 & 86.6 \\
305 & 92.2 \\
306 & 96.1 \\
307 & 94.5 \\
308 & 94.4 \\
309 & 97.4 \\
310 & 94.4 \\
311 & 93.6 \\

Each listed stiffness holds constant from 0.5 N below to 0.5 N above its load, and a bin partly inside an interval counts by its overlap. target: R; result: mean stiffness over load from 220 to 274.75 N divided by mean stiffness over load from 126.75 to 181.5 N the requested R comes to 1.3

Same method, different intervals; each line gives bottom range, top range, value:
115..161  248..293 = 1.69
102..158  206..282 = 1.75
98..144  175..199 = 2.17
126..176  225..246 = 1.34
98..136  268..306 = 1.91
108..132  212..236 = 2.56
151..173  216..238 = 1.13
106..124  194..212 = 2.45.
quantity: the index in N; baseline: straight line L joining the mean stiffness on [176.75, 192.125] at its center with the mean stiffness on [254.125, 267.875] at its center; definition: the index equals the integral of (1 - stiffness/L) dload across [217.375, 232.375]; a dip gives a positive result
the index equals 1.4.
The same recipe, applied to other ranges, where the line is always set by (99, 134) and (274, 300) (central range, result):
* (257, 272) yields -3.99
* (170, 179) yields -4.32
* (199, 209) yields -4.61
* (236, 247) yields -3.13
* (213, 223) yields -3.33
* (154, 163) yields -4.68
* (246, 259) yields -4.31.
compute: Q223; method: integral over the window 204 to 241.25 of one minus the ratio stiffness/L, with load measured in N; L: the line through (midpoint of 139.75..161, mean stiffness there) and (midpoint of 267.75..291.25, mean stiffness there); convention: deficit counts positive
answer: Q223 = -2.9 N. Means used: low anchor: 93.2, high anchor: 107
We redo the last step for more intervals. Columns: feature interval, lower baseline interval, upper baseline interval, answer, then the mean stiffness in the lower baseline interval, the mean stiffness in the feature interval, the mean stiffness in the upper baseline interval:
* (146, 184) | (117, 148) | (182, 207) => -4.52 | 56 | 101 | 123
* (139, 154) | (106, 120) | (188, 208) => -2.34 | 50.5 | 90.2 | 120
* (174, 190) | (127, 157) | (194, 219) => -3.38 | 74.4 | 119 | 113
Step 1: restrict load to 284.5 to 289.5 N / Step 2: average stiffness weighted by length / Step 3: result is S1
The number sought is 104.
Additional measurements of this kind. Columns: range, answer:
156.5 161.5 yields 98.7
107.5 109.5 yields 62.6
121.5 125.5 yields 35.1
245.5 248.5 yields 121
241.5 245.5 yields 115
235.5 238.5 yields 108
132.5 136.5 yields 51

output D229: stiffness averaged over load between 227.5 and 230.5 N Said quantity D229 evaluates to 111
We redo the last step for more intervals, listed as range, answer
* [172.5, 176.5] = 97.5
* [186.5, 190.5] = 129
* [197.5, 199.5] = 123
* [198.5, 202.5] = 119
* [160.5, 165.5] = 96.8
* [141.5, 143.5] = 83.5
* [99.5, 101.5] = 85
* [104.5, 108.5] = 70.3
